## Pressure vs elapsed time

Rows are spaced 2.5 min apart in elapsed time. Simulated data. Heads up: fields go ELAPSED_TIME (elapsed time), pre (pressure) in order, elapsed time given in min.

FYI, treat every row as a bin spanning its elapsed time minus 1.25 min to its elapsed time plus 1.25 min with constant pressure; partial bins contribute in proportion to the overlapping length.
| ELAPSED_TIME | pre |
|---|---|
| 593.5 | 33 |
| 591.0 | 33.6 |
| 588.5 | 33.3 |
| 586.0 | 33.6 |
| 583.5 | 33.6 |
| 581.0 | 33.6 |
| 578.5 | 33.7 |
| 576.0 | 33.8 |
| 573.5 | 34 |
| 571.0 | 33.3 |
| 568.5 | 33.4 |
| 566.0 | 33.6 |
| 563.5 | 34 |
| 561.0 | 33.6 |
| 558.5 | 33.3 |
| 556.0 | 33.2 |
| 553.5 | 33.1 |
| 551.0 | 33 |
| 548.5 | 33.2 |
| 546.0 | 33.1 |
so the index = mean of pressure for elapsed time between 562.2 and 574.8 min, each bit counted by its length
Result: 33.7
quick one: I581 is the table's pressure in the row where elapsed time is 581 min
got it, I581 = 33.6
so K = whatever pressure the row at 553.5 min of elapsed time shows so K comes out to 33.1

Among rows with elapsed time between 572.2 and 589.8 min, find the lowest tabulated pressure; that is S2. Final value 33.3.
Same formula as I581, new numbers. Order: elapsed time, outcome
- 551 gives 33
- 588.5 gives 33.3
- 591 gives 33.6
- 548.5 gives 33.2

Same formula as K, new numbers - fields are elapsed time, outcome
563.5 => 34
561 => 33.6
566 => 33.6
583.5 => 33.6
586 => 33.6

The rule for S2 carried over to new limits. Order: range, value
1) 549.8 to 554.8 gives 33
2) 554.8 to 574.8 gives 33.2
